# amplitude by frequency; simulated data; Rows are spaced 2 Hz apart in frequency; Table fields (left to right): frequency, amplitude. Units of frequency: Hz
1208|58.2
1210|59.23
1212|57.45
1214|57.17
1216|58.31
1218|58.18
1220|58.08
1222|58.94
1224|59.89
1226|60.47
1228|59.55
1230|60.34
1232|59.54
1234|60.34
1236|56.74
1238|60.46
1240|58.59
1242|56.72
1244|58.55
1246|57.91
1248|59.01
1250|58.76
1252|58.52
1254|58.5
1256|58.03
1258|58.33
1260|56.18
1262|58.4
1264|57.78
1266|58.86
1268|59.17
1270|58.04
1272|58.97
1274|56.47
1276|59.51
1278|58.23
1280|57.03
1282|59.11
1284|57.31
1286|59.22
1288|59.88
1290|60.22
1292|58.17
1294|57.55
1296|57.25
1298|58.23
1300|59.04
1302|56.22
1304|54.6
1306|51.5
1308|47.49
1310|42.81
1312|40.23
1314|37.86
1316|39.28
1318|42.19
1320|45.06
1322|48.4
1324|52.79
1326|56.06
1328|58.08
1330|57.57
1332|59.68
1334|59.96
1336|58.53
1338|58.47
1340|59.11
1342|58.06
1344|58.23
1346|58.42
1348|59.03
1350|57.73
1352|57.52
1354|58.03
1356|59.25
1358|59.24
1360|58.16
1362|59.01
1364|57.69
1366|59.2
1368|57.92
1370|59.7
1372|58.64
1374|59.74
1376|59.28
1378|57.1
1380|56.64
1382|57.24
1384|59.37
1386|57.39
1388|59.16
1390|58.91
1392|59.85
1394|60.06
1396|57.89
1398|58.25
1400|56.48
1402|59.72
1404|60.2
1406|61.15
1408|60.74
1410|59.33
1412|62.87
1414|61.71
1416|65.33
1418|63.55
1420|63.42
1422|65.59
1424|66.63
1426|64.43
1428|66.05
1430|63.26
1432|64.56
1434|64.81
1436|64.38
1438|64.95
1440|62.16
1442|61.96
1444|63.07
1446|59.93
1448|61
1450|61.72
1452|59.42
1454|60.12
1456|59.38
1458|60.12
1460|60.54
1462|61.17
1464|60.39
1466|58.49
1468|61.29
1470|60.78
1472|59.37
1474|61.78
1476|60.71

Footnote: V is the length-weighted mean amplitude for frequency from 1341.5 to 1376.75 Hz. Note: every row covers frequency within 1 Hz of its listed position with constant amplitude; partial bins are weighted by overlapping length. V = 58.6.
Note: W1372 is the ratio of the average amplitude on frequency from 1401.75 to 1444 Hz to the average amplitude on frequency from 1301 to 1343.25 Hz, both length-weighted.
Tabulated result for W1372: 1.22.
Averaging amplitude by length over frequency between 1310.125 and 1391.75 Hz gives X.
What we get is 55.7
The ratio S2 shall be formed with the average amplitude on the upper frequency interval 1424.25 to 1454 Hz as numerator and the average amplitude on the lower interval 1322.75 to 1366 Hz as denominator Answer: 1.08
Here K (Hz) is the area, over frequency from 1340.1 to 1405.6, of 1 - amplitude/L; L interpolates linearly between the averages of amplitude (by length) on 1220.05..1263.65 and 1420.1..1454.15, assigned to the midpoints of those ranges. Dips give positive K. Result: 3.4 Hz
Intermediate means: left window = 58.7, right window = 63.3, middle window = 58.6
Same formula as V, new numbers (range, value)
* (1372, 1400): 58.5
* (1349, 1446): 60.6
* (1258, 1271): 58.1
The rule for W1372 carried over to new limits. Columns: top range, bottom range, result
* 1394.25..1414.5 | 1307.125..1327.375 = 1.32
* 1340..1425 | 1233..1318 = 1.07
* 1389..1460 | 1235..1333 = 1.12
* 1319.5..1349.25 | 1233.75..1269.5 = 0.97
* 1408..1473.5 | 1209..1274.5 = 1.06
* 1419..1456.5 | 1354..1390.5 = 1.08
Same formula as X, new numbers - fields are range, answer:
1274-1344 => 54.3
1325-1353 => 58.3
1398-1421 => 61.2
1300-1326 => 47.4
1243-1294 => 58.4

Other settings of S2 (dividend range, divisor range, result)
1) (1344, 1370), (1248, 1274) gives 1.00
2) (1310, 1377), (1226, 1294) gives 0.94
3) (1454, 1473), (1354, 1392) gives 1.03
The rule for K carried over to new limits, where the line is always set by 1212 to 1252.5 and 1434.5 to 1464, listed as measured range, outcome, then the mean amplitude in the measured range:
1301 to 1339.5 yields 5.71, 51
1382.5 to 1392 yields 0.30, 58.8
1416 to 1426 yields -0.61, 64.8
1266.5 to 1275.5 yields 0.15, 58.3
